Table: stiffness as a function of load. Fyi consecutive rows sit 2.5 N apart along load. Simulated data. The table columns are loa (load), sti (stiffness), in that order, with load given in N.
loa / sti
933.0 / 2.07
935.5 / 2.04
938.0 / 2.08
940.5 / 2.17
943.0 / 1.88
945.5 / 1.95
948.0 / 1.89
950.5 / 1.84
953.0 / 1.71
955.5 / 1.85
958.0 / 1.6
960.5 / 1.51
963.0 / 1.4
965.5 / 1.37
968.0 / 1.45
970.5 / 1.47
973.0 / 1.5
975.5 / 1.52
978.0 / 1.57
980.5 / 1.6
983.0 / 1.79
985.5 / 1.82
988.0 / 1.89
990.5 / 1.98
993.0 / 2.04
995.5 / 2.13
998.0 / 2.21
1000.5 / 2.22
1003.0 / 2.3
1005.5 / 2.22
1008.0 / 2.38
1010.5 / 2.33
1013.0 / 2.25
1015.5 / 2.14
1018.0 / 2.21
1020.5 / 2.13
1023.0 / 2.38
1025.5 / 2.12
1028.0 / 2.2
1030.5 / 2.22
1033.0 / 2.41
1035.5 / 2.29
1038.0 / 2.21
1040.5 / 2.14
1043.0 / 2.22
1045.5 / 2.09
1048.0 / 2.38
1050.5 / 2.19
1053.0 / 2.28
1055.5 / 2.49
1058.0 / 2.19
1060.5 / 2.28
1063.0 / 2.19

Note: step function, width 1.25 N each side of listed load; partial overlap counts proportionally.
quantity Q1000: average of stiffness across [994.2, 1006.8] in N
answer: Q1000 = 2.22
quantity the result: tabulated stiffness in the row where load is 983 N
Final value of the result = 1.79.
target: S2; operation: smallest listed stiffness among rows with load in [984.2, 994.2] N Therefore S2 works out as 1.82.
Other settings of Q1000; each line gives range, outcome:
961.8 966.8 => 1.39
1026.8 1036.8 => 2.28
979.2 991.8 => 1.82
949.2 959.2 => 1.75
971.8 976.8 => 1.51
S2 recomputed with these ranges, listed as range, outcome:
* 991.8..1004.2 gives 2.04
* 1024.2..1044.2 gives 2.12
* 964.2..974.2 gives 1.37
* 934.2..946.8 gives 1.88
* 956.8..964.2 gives 1.4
